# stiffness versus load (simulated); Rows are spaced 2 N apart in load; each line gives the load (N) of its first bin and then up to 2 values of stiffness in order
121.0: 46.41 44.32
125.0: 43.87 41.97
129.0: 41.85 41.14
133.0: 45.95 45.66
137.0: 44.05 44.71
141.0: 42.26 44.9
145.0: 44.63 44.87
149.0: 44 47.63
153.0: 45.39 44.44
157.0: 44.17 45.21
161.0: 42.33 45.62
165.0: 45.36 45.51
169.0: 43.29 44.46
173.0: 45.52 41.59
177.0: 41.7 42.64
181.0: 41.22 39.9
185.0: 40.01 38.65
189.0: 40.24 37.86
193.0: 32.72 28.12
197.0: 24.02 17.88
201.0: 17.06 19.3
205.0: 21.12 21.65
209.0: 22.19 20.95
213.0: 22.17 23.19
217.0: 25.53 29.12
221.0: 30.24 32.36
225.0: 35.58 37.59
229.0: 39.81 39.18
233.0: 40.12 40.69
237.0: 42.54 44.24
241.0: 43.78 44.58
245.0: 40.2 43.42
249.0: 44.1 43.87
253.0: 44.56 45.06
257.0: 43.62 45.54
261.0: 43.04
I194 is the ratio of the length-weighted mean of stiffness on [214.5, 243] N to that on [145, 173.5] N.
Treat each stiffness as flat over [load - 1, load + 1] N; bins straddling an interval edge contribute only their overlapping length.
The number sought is 0.81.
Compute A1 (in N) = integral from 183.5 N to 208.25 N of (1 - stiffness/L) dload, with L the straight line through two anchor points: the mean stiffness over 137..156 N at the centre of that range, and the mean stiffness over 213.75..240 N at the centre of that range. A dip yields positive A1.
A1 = 6.8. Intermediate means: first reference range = 44.7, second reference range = 35.3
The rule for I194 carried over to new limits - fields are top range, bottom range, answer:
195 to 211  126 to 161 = 0.47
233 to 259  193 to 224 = 1.81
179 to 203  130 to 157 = 0.73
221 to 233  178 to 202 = 1.10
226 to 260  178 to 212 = 1.43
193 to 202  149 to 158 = 0.51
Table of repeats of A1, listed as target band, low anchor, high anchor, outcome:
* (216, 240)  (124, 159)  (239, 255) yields 4.0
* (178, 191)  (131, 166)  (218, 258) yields 0.8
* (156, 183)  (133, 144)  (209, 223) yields -5.0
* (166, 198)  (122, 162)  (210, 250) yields 1.0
